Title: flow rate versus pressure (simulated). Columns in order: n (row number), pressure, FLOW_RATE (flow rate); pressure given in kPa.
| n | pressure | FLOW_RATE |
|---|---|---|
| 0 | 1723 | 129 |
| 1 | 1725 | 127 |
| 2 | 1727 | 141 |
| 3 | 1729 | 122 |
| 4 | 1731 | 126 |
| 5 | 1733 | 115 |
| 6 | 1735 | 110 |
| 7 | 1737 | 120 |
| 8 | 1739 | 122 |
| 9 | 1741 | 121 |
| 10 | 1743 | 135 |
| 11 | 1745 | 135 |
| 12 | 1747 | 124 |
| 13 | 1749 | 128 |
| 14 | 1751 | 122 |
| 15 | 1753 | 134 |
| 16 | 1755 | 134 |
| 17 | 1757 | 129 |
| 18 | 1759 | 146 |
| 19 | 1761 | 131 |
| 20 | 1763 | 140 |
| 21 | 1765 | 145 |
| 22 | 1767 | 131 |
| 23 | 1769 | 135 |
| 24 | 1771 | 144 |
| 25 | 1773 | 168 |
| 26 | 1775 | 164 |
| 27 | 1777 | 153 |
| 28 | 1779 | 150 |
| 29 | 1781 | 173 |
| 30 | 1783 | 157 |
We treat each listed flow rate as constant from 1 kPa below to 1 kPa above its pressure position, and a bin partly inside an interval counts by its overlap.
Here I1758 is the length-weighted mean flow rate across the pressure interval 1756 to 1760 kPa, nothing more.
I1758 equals 138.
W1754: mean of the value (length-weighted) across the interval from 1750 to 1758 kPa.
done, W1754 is 130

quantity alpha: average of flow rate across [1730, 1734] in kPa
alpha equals 120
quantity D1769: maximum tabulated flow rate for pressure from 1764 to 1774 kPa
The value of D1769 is 168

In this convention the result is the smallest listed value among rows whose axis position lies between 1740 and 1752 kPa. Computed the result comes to 121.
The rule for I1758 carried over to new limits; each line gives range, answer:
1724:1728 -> 134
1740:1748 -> 129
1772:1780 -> 159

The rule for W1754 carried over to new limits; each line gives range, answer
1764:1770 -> 137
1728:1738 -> 119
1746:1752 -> 125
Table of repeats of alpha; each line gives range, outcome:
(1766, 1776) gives 148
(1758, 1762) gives 138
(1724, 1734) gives 126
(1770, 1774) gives 156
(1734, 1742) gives 118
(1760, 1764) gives 136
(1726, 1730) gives 132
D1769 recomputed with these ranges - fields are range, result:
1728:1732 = 126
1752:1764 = 146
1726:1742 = 141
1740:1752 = 135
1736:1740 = 122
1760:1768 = 145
